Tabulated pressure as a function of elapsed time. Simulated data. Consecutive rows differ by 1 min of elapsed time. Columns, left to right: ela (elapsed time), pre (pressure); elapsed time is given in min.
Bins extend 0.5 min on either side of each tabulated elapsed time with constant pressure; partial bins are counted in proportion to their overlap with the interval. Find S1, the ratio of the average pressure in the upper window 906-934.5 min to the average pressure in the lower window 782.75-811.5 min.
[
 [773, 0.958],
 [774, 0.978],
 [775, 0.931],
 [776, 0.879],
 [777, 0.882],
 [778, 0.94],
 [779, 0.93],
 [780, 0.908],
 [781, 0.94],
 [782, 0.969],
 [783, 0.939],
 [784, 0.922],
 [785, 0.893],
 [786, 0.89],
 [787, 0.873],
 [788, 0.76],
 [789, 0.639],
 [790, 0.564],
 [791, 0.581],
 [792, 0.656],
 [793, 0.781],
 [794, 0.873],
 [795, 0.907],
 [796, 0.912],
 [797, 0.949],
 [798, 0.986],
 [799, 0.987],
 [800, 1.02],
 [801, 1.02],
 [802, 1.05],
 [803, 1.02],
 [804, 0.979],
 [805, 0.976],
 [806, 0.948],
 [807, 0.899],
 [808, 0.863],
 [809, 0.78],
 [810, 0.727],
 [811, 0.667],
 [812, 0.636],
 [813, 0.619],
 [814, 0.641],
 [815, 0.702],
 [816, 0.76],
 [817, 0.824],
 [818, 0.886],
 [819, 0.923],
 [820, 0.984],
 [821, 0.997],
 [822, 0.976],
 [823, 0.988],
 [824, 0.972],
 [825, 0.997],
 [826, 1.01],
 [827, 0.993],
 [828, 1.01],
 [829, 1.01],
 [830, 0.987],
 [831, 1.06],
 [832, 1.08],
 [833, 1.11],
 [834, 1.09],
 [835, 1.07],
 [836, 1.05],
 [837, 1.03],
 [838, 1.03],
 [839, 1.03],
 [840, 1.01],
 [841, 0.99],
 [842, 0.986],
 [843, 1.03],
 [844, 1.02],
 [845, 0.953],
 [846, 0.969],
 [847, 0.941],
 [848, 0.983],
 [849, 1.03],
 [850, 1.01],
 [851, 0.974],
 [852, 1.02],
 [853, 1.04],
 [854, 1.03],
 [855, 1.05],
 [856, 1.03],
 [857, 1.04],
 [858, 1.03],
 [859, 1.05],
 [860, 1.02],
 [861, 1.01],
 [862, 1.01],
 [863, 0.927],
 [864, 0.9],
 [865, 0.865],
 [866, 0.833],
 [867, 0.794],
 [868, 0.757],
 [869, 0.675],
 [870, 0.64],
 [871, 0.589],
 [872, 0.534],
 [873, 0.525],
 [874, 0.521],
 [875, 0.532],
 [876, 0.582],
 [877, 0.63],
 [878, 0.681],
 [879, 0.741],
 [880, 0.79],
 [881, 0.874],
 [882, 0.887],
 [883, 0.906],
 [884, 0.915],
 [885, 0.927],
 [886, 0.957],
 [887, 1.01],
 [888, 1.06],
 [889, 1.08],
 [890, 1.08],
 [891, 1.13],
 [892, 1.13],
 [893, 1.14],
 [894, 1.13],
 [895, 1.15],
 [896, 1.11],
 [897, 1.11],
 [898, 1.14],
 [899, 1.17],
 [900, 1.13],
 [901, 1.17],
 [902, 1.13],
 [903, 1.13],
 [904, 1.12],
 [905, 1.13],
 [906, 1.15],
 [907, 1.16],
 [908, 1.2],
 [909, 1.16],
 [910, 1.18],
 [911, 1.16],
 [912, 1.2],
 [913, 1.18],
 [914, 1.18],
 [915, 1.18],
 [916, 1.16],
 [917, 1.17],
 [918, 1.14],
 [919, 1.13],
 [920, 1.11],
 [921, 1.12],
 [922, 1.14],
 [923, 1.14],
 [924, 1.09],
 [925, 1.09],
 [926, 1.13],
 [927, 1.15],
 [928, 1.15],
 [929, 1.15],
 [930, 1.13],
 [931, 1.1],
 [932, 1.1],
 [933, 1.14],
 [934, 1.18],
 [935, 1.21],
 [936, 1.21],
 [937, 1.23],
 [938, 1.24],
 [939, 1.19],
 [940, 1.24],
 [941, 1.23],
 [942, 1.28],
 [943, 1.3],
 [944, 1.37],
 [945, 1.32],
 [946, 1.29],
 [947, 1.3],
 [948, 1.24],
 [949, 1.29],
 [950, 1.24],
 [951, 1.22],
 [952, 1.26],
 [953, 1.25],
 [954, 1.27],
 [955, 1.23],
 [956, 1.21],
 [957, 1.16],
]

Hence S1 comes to 1.3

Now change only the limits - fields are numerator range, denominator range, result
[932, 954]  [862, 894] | 1.49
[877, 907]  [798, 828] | 1.15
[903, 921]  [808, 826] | 1.39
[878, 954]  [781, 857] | 1.22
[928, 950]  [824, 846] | 1.20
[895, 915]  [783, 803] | 1.34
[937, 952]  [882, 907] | 1.17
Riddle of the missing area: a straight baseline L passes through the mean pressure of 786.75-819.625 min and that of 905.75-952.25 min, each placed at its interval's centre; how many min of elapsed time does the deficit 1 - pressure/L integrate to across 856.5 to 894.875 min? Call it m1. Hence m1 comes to 6.3 min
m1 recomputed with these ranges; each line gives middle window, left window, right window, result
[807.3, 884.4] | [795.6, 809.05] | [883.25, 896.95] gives 8.9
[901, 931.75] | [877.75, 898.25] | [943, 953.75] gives -0.4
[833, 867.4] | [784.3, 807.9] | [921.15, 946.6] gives 0.0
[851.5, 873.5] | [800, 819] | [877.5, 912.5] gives 2.1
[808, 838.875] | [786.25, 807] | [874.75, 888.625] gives -2.2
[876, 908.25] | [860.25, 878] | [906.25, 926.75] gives -3.0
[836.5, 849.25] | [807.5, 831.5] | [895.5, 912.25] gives -0.7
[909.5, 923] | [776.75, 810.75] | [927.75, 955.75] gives 0.1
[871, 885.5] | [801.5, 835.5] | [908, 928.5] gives 4.7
